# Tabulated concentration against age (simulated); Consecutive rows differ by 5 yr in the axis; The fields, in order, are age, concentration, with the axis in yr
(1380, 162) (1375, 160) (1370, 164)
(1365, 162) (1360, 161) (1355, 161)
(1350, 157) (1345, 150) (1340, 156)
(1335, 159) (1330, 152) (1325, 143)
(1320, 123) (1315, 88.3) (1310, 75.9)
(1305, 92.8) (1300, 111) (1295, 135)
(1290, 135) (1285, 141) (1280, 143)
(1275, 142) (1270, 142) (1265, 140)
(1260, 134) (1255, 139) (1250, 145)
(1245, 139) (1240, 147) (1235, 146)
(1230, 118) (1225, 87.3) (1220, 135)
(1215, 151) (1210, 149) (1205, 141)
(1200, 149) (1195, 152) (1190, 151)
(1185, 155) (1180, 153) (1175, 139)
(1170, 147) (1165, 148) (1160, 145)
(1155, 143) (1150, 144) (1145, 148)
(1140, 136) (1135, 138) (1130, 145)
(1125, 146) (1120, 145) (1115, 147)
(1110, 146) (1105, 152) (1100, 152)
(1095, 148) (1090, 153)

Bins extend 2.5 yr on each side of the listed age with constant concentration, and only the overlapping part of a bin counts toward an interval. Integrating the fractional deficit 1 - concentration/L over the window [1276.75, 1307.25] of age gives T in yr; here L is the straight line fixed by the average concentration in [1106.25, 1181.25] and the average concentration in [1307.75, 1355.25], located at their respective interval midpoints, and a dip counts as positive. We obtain 2.4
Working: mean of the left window 145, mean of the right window 136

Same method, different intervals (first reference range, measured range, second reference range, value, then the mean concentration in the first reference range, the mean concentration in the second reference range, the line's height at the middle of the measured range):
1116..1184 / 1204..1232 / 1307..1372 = 2.7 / 145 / 142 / 144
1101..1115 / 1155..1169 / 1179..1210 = 0.3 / 149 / 150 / 150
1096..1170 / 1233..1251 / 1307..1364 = -0.3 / 145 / 139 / 142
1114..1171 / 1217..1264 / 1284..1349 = 0.8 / 144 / 128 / 135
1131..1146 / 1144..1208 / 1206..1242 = -4.7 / 140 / 133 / 137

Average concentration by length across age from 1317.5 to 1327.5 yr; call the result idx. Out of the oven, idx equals 133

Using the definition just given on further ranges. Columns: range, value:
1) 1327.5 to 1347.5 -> 154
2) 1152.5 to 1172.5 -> 146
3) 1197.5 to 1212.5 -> 146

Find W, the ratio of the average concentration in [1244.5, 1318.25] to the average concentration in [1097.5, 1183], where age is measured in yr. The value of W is 0.9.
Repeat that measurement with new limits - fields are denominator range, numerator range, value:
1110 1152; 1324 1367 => 1.09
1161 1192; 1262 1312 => 0.85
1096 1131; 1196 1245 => 0.92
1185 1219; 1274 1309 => 0.85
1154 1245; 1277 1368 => 0.96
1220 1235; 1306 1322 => 0.82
